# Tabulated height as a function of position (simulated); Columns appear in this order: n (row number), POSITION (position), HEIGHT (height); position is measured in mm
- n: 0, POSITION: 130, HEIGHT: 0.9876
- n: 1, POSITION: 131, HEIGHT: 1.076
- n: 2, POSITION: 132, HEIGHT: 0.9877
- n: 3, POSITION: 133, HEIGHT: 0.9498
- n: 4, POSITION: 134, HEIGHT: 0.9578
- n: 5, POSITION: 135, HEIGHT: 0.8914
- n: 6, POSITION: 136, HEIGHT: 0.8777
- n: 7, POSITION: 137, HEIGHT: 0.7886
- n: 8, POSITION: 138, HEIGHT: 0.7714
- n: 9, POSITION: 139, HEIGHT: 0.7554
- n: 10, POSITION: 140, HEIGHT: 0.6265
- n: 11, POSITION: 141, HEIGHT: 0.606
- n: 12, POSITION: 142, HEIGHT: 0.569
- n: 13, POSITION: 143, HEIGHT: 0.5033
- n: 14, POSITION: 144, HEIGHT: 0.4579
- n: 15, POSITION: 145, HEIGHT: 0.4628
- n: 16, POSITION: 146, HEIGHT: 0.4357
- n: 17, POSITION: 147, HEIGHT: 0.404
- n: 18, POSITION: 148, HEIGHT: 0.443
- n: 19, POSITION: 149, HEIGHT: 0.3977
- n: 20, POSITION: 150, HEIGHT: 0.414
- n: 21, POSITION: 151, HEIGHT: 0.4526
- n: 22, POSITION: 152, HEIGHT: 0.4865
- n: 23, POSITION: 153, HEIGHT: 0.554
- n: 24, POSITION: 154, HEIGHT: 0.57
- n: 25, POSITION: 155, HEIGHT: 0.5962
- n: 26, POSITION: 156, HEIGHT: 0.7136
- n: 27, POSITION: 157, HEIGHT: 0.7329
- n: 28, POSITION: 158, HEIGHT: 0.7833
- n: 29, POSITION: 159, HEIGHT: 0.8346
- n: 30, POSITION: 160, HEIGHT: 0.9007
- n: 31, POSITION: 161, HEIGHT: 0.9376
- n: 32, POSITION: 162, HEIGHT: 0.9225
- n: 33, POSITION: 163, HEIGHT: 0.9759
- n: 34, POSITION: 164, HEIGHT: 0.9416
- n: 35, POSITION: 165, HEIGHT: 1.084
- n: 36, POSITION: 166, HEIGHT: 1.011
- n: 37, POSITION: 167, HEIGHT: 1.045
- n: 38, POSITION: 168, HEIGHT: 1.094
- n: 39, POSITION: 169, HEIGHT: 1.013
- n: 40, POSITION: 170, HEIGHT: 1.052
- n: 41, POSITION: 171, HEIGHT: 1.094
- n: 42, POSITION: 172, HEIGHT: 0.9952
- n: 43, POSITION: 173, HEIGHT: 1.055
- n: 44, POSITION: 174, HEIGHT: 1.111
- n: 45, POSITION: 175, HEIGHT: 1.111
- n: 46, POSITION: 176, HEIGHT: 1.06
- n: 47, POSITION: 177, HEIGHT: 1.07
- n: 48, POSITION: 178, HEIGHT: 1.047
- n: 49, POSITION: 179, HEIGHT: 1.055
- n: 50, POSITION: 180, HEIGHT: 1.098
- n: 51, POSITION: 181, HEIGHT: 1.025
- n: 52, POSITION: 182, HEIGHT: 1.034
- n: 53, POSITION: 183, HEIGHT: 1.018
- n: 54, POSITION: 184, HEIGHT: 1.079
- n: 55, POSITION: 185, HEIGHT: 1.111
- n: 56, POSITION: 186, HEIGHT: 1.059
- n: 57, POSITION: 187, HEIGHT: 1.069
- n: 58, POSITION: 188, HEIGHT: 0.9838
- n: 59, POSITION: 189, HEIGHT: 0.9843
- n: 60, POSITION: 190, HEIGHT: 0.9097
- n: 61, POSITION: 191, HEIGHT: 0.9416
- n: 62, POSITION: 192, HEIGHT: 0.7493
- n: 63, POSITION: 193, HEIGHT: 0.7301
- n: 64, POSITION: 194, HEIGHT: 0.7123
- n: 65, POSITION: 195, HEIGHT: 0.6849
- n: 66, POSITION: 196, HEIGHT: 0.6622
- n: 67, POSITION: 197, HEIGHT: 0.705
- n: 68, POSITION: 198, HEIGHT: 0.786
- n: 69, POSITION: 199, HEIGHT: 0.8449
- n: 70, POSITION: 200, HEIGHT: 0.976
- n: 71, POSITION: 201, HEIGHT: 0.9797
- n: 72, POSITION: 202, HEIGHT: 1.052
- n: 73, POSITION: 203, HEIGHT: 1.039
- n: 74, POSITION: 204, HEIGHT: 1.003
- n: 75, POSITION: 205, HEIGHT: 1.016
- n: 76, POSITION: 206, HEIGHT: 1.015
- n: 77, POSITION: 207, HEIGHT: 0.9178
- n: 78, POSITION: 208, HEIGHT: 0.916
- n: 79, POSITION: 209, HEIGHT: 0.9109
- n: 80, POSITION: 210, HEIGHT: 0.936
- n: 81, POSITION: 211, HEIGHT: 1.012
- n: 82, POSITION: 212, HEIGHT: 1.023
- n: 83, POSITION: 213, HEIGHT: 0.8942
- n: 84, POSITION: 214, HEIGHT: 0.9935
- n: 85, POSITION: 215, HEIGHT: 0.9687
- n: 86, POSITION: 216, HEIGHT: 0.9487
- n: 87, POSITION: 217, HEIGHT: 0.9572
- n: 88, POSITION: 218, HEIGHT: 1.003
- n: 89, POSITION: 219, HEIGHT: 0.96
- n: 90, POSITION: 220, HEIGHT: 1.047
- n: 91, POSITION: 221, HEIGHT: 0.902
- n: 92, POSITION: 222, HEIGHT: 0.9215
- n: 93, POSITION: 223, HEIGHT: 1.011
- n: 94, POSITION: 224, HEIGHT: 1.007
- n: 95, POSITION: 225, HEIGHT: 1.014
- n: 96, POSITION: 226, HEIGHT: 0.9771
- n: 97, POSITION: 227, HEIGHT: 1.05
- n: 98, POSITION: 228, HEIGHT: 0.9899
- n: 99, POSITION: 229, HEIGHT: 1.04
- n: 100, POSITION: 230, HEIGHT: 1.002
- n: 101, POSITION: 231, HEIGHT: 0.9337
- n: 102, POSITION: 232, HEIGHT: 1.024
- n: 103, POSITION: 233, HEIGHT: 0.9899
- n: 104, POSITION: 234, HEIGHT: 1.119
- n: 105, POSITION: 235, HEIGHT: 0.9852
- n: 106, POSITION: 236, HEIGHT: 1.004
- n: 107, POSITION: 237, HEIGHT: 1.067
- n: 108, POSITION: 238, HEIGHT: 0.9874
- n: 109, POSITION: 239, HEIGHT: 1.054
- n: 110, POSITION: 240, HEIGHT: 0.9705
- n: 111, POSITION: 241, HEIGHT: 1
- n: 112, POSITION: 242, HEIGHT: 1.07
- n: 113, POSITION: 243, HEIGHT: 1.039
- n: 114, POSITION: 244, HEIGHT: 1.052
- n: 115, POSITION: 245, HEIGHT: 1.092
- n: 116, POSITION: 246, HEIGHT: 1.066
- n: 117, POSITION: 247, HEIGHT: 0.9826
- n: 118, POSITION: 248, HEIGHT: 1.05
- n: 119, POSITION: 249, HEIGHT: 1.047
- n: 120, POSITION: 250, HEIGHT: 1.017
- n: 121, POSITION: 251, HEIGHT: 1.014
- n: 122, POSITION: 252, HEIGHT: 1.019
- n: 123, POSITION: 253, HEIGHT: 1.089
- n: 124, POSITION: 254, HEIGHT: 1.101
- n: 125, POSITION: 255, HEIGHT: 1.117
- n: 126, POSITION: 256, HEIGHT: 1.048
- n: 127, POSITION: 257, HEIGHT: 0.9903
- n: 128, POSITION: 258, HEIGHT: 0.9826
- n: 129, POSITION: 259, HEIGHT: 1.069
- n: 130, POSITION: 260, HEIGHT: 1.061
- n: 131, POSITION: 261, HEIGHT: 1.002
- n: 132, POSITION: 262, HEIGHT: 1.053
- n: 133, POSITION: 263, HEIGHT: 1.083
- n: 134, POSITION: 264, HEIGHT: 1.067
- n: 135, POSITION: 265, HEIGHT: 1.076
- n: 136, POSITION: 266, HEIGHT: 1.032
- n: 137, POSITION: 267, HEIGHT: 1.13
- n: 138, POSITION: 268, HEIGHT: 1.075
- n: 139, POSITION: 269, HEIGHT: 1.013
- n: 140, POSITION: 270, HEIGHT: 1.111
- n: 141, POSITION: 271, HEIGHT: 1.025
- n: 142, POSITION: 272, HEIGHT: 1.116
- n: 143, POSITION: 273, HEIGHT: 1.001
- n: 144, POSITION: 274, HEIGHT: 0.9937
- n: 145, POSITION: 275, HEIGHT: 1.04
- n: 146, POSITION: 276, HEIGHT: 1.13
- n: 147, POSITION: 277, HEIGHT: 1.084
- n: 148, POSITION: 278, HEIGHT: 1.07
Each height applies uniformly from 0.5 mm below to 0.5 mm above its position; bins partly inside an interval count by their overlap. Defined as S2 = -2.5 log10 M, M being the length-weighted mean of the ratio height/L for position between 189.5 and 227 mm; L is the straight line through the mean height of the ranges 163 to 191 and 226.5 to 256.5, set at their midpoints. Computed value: 0.13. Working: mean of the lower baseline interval 1.04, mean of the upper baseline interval 1.03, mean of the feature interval 0.924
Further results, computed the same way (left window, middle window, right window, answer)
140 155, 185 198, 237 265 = -0.19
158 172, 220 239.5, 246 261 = 0.02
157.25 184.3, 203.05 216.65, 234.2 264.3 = 0.06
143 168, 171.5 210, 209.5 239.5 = -0.14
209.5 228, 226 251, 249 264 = -0.01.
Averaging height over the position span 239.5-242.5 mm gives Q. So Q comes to 1.01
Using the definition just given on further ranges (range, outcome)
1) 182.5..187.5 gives 1.07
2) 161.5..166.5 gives 0.987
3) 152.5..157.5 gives 0.633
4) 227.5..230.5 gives 1.01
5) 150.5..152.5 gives 0.47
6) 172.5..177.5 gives 1.08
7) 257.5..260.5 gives 1.04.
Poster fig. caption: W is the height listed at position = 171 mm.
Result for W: 1.094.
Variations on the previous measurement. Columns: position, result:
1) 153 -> 0.554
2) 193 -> 0.7301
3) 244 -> 1.052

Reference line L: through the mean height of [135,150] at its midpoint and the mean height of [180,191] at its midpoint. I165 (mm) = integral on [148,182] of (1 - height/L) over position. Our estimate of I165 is -2.2 mm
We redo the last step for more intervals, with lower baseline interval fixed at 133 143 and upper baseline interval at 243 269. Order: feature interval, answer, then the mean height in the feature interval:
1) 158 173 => -2.9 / 0.988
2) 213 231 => -0.3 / 0.984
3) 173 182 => -2.2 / 1.07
